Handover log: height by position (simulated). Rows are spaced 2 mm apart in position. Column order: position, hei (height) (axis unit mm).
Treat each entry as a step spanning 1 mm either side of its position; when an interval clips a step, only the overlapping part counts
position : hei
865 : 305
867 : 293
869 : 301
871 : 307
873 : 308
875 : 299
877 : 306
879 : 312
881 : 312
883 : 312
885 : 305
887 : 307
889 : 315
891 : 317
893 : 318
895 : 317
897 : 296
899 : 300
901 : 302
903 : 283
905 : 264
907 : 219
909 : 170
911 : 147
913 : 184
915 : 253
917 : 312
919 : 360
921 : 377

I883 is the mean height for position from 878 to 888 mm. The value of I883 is 310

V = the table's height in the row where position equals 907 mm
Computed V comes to 219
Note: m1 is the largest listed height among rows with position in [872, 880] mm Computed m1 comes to 312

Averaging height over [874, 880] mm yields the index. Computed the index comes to 306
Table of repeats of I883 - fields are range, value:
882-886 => 308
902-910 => 234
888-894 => 317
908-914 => 167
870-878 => 305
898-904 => 295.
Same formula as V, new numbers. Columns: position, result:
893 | 318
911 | 147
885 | 305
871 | 307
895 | 317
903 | 283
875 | 299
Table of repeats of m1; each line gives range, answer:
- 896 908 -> 302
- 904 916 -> 264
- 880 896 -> 318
